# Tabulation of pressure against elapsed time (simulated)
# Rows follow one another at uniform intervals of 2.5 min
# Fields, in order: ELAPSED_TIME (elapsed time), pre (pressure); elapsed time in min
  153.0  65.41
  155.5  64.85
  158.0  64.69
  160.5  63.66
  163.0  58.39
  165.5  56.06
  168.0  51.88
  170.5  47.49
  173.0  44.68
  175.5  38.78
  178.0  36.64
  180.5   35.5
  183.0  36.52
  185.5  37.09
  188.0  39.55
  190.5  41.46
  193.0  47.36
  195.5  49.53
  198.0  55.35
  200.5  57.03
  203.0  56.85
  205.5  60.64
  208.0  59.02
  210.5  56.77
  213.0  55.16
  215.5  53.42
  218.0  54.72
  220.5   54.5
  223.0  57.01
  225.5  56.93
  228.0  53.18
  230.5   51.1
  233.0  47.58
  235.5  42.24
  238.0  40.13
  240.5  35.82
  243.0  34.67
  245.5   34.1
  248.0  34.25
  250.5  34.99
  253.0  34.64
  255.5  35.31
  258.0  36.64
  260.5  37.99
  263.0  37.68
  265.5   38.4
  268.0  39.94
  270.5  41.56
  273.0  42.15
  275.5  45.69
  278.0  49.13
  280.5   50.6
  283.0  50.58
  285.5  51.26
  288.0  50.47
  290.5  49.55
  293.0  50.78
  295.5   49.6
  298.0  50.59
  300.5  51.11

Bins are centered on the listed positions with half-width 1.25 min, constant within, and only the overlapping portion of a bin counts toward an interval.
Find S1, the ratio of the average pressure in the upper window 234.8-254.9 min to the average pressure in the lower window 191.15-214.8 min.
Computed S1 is 0.66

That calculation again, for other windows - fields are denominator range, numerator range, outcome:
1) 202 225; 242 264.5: 0.63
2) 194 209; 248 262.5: 0.64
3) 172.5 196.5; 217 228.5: 1.37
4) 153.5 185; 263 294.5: 0.93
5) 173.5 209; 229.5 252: 0.85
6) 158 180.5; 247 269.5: 0.74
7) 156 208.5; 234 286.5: 0.81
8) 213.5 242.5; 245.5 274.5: 0.76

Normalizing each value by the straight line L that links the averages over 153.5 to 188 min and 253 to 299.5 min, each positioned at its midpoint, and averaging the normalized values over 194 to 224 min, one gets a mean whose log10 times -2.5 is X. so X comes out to -0.18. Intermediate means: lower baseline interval 49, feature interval 55.8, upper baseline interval 44.6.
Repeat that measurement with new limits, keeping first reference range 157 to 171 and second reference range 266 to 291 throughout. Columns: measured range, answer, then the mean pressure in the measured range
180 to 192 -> 0.40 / 38.4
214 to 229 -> -0.06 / 55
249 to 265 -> 0.32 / 36.3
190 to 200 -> 0.10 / 49.6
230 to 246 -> 0.24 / 40.6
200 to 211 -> -0.09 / 58.2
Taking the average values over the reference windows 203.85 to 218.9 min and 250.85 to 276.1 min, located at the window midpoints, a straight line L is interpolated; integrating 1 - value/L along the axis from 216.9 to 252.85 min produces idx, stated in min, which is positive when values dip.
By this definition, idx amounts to 3.1 min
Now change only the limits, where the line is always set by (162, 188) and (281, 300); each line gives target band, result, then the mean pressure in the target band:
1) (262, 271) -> 1.8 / 39.3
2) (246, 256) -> 2.8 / 34.7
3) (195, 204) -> -1.9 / 55.1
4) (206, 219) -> -2.8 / 56.1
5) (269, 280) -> 1.0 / 44.9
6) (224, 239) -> -0.5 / 48.8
